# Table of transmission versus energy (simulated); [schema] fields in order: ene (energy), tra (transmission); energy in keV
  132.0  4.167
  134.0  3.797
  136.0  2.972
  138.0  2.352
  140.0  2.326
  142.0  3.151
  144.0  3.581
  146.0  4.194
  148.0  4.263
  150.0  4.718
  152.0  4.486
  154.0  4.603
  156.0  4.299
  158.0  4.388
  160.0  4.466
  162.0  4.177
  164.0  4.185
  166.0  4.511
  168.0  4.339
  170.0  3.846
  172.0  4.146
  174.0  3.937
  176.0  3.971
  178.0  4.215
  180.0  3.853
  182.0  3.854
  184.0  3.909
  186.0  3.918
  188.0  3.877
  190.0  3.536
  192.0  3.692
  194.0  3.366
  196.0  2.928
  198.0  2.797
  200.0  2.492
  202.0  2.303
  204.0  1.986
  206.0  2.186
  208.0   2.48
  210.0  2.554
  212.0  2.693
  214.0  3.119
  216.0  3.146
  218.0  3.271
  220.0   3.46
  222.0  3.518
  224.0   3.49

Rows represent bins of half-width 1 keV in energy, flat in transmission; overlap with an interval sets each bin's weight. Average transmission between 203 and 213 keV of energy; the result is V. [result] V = 2.38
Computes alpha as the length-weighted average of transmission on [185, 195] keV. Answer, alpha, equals 3.68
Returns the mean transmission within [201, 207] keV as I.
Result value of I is 2.16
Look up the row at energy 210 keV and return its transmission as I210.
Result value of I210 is 2.554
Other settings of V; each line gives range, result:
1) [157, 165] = 4.3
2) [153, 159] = 4.43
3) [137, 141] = 2.34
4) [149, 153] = 4.6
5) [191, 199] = 3.2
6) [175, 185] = 3.96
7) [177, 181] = 4.03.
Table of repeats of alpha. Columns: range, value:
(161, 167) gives 4.29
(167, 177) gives 4.05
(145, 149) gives 4.23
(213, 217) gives 3.13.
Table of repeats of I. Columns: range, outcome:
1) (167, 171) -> 4.09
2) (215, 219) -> 3.21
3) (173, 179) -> 4.04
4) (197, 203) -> 2.53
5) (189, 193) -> 3.61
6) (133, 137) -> 3.38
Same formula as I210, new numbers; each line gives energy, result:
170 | 3.846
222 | 3.518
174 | 3.937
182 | 3.854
